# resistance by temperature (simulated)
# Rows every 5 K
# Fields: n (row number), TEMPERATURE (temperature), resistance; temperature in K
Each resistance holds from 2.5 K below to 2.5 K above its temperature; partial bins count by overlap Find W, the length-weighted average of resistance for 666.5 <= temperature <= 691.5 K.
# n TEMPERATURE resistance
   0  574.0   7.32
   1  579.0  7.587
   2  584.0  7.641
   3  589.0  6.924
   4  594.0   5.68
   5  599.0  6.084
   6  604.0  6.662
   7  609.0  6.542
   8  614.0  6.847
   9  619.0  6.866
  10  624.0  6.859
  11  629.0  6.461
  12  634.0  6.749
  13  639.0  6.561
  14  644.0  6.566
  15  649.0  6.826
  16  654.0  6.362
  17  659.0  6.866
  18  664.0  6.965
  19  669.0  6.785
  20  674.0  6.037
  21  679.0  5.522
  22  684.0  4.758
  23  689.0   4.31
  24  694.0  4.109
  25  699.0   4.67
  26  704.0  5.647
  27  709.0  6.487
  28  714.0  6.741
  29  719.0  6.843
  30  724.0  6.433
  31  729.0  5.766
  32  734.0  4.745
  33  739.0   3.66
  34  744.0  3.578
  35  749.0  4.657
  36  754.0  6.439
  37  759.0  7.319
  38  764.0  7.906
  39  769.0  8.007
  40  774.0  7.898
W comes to 5.48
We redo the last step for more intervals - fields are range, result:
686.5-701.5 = 4.36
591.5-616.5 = 6.36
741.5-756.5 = 4.89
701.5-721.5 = 6.43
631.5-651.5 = 6.68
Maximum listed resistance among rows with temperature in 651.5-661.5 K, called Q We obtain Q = 6.866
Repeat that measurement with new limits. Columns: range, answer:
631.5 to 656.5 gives 6.826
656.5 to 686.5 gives 6.965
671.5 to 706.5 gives 6.037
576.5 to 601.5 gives 7.641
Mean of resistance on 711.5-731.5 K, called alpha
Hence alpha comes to 6.45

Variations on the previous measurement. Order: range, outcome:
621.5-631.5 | 6.66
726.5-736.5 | 5.26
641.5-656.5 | 6.58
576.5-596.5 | 6.96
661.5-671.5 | 6.88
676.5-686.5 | 5.14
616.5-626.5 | 6.86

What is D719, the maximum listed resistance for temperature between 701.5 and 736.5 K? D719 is 6.843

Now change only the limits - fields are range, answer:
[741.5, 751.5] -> 4.657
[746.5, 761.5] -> 7.319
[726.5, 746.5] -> 5.766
